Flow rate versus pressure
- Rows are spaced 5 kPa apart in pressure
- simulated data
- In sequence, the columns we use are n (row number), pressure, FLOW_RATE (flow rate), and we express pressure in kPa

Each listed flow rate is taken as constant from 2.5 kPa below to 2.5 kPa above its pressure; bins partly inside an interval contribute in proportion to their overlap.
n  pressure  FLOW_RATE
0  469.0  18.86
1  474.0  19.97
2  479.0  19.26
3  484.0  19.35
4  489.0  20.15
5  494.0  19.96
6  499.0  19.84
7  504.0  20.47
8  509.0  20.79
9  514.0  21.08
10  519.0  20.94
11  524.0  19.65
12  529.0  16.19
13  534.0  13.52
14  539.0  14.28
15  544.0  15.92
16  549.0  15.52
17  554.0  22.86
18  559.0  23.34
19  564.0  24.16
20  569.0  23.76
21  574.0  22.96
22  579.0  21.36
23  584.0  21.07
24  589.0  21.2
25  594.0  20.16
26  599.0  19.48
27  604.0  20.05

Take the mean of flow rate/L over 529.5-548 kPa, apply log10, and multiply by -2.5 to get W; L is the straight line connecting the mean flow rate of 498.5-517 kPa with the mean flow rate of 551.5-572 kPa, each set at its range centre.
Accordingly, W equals 0.44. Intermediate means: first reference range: 20.6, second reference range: 23.5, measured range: 14.8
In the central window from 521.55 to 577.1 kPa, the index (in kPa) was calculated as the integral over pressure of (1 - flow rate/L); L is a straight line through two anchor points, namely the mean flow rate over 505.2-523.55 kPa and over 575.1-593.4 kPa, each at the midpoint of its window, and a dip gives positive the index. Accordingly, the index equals 4.5 kPa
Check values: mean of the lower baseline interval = 20.8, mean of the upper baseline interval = 21.2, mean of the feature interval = 19.3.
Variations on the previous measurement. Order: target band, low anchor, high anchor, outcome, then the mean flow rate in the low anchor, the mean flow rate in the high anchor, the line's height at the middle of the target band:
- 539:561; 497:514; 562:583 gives 3.4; 20.5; 22.9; 22.1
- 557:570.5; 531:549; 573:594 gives -4.0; 14.7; 21.4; 18.4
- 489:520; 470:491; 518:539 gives -3.8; 19.6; 16.9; 18.3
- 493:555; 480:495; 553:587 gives 7.7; 19.8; 22.8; 21.1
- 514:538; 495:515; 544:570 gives 3.5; 20.5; 21.2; 20.8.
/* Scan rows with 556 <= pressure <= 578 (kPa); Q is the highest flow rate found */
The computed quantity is 24.16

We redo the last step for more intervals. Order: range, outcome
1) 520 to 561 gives 23.34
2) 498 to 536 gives 21.08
